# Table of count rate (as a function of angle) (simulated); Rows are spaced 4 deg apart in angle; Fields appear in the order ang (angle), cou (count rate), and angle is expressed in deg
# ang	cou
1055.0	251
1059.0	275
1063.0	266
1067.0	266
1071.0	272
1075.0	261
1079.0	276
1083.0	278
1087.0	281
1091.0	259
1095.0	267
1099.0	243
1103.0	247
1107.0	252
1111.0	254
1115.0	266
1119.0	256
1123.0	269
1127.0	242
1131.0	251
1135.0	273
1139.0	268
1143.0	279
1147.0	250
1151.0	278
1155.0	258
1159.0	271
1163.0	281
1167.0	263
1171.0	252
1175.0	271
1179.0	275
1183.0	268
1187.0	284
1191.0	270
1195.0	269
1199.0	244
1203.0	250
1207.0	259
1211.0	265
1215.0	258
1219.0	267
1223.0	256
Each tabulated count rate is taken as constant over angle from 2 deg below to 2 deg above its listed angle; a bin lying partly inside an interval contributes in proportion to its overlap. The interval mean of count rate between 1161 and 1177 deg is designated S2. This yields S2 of 267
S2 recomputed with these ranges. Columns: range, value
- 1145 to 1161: 264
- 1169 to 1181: 266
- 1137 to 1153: 269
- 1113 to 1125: 264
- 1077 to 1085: 277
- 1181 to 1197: 273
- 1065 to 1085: 271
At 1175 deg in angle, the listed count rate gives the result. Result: 271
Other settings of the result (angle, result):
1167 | 263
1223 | 256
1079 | 276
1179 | 275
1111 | 254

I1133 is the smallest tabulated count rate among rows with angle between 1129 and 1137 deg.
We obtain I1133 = 251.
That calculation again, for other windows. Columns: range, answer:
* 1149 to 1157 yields 258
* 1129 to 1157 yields 250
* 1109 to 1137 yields 242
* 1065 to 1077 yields 261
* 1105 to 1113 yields 252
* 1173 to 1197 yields 268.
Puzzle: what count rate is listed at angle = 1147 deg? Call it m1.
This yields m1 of 250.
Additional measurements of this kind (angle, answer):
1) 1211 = 265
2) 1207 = 259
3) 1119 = 256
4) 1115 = 266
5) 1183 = 268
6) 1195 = 269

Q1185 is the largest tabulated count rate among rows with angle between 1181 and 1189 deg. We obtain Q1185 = 284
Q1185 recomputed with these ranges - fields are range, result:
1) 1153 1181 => 281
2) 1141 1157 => 279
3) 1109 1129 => 269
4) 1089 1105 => 267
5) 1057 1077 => 275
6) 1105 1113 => 254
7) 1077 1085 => 278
